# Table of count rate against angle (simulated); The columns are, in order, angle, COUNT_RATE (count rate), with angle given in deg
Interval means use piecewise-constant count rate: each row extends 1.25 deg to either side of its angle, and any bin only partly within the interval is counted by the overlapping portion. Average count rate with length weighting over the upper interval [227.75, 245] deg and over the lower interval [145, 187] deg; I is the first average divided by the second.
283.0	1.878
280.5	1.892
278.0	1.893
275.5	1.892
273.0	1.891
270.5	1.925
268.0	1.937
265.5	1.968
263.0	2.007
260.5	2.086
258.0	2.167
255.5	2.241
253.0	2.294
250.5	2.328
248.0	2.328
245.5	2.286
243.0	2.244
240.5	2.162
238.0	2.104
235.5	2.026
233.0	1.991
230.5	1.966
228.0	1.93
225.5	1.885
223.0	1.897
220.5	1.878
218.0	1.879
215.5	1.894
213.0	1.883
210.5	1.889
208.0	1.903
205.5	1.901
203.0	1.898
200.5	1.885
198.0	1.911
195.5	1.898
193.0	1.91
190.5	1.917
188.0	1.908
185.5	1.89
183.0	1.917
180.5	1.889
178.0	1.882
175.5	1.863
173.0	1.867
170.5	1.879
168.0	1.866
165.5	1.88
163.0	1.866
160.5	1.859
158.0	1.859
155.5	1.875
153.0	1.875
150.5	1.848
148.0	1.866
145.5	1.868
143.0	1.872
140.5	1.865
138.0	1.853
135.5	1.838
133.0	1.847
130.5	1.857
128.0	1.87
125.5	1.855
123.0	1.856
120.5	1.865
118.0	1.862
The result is 1.1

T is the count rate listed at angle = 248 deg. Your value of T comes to 2.328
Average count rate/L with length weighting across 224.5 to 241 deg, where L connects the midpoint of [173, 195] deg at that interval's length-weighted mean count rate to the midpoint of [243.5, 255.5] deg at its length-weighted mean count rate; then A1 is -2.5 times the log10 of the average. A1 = 0.099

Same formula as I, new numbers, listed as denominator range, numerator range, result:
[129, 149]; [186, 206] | 1.02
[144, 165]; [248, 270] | 1.14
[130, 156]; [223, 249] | 1.12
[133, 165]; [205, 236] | 1.03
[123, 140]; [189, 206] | 1.03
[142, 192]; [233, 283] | 1.11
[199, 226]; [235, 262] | 1.17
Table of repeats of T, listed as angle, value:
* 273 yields 1.891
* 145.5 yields 1.868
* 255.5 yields 2.241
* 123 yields 1.856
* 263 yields 2.007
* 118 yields 1.862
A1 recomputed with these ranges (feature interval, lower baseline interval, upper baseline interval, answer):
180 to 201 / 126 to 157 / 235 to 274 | 0.04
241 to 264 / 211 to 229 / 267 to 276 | -0.17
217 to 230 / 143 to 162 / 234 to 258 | 0.13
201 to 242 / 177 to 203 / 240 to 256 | 0.09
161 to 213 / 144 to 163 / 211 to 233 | 0.00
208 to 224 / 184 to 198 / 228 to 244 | 0.06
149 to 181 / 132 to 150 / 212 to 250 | 0.02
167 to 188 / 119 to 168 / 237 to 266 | 0.05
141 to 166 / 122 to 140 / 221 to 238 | 0.01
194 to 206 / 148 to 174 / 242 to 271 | 0.05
